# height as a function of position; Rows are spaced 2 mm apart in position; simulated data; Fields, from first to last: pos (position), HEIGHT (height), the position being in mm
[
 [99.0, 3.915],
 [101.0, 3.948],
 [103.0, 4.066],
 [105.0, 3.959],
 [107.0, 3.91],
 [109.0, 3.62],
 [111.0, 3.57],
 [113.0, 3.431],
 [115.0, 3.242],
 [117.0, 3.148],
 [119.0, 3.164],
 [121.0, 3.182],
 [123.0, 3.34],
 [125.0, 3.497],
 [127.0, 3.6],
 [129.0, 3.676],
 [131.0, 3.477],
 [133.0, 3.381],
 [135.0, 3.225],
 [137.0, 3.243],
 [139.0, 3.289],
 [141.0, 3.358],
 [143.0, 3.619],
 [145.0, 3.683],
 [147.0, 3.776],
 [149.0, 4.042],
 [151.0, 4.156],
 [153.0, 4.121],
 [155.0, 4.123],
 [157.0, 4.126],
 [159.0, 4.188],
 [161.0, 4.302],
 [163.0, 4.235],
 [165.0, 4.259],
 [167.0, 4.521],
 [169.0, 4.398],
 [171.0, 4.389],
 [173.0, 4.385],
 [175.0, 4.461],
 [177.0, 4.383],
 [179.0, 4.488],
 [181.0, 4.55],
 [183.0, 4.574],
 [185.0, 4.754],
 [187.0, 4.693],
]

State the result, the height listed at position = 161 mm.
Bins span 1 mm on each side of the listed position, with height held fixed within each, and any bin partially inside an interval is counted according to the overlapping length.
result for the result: 4.302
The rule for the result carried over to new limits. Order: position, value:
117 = 3.148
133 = 3.381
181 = 4.55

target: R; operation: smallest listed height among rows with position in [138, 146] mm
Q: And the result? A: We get 3.289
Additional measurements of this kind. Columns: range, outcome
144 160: 3.683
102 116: 3.242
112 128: 3.148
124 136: 3.225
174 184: 4.383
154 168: 4.123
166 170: 4.398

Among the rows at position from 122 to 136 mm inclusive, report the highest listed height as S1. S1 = 3.676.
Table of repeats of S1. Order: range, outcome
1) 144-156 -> 4.156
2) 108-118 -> 3.62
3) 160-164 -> 4.302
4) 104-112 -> 3.959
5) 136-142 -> 3.358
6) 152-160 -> 4.188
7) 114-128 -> 3.6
